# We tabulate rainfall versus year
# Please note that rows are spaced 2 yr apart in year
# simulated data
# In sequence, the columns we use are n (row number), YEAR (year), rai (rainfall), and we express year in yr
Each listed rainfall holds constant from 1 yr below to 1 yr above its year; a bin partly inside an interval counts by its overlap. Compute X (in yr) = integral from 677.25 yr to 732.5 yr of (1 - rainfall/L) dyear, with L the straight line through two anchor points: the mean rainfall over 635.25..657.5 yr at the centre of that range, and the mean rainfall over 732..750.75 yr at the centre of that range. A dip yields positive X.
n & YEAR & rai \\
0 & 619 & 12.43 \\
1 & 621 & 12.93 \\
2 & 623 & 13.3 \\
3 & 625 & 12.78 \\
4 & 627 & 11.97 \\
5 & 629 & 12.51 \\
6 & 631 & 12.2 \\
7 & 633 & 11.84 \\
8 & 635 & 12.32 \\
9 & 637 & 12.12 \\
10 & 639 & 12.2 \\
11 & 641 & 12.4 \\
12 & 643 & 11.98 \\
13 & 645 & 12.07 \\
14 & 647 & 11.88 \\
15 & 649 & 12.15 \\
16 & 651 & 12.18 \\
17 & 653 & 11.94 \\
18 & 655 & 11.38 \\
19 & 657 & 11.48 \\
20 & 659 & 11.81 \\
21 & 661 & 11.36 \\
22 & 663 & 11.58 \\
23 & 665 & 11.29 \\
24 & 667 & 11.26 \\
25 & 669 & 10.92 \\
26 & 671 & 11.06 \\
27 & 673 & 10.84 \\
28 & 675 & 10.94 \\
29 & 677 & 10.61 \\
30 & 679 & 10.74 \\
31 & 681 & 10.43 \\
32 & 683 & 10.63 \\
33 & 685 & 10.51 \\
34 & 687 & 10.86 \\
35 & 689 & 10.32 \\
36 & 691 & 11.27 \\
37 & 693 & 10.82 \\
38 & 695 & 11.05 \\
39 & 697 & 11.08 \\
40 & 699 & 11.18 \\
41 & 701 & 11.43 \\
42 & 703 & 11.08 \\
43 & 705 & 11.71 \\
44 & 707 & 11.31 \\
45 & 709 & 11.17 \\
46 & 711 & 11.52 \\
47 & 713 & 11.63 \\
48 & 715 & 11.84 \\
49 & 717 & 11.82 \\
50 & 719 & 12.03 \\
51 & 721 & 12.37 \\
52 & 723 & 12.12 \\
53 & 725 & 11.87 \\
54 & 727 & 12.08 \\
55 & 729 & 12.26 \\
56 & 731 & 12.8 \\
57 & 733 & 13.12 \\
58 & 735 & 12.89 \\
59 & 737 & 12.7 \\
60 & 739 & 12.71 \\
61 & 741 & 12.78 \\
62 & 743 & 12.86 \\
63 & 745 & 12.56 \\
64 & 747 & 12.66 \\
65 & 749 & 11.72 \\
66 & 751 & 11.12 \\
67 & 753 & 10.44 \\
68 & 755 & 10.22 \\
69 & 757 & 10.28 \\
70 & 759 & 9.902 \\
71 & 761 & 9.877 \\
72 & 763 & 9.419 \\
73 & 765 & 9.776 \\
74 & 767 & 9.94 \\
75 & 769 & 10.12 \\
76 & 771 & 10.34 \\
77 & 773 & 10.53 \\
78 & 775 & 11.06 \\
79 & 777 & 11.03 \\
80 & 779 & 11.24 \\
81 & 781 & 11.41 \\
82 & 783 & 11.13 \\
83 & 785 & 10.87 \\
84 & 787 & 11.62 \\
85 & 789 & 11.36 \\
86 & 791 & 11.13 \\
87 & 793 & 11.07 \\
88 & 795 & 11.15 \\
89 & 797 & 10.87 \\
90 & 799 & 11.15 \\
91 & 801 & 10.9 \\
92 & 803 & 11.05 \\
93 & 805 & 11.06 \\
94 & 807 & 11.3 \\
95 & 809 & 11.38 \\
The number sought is 4.3 yr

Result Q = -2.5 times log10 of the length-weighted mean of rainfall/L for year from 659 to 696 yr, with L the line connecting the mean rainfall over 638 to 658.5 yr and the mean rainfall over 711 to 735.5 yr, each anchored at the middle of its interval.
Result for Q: 0.11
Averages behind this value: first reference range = 12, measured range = 10.9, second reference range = 12.2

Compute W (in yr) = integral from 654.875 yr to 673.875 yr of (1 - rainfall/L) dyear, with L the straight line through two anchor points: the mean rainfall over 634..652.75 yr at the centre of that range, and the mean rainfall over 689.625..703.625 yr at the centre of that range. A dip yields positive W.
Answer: 0.7 yr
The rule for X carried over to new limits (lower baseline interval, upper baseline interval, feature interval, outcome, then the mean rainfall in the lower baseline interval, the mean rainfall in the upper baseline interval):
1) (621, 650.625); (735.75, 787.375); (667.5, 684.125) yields 1.6 yr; 12.3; 11.1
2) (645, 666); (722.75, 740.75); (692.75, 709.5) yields 1.4 yr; 11.7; 12.5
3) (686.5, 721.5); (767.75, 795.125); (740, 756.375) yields -0.9 yr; 11.4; 11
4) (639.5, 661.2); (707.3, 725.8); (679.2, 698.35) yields 1.7 yr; 11.9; 11.8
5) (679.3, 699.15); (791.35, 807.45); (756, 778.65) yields 1.5 yr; 10.8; 11.1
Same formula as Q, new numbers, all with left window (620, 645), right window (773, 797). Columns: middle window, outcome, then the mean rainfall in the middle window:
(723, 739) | -0.08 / 12.5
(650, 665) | 0.05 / 11.7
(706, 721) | 0.00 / 11.7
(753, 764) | 0.14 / 9.99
